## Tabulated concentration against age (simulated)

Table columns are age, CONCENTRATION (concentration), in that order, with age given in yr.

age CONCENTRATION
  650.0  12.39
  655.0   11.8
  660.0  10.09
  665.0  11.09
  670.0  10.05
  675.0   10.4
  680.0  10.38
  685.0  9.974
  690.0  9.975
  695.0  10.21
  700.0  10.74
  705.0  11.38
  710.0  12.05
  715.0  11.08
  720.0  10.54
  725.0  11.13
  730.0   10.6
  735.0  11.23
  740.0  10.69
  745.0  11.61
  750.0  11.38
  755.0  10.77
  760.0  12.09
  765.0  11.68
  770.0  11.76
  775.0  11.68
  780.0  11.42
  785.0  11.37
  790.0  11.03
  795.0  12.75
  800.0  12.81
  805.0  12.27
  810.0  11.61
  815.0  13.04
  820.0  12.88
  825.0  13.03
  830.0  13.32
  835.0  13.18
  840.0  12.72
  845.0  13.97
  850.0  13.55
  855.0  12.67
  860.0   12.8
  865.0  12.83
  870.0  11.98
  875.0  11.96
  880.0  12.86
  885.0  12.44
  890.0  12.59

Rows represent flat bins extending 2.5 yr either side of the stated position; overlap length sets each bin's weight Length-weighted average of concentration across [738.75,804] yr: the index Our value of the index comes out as 11.7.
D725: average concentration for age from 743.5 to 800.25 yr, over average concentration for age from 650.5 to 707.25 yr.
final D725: 1.1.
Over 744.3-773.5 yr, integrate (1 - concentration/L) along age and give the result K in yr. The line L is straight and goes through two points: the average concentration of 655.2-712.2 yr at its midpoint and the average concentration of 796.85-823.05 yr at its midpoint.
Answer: 0.5 yr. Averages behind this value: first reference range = 10.6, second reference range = 12.5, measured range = 11.5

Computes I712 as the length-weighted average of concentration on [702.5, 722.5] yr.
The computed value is 11.3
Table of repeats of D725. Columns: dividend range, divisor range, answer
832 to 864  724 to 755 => 1.19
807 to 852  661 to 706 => 1.25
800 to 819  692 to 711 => 1.13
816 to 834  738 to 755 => 1.17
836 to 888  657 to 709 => 1.22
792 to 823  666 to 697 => 1.23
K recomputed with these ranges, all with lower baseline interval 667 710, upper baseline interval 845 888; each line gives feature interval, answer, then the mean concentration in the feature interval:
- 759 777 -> -0.47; 11.8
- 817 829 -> -0.82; 13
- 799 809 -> -0.36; 12.4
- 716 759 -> 0.27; 11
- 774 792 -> 0.48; 11.4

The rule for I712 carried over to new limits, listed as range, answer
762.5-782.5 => 11.6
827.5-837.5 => 13.2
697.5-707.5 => 11.1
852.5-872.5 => 12.6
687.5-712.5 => 10.9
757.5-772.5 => 11.8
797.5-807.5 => 12.5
